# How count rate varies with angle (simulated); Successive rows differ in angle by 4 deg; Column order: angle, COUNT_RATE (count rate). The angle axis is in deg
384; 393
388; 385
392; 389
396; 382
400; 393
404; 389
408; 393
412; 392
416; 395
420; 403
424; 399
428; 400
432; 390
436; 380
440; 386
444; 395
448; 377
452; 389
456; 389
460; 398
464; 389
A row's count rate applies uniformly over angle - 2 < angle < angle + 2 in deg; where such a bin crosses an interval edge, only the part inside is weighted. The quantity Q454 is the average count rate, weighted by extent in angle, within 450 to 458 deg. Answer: 389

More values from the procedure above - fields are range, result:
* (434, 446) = 387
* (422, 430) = 400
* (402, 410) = 391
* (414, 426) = 399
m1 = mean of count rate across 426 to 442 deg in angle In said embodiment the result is 389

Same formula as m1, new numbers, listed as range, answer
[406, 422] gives 396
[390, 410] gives 389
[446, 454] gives 383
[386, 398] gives 385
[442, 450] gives 386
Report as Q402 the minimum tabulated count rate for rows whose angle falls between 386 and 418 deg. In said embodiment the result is 382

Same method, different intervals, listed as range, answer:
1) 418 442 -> 380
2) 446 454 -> 377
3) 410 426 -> 392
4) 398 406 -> 389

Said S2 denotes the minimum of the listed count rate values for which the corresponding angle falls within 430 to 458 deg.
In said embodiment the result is 377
